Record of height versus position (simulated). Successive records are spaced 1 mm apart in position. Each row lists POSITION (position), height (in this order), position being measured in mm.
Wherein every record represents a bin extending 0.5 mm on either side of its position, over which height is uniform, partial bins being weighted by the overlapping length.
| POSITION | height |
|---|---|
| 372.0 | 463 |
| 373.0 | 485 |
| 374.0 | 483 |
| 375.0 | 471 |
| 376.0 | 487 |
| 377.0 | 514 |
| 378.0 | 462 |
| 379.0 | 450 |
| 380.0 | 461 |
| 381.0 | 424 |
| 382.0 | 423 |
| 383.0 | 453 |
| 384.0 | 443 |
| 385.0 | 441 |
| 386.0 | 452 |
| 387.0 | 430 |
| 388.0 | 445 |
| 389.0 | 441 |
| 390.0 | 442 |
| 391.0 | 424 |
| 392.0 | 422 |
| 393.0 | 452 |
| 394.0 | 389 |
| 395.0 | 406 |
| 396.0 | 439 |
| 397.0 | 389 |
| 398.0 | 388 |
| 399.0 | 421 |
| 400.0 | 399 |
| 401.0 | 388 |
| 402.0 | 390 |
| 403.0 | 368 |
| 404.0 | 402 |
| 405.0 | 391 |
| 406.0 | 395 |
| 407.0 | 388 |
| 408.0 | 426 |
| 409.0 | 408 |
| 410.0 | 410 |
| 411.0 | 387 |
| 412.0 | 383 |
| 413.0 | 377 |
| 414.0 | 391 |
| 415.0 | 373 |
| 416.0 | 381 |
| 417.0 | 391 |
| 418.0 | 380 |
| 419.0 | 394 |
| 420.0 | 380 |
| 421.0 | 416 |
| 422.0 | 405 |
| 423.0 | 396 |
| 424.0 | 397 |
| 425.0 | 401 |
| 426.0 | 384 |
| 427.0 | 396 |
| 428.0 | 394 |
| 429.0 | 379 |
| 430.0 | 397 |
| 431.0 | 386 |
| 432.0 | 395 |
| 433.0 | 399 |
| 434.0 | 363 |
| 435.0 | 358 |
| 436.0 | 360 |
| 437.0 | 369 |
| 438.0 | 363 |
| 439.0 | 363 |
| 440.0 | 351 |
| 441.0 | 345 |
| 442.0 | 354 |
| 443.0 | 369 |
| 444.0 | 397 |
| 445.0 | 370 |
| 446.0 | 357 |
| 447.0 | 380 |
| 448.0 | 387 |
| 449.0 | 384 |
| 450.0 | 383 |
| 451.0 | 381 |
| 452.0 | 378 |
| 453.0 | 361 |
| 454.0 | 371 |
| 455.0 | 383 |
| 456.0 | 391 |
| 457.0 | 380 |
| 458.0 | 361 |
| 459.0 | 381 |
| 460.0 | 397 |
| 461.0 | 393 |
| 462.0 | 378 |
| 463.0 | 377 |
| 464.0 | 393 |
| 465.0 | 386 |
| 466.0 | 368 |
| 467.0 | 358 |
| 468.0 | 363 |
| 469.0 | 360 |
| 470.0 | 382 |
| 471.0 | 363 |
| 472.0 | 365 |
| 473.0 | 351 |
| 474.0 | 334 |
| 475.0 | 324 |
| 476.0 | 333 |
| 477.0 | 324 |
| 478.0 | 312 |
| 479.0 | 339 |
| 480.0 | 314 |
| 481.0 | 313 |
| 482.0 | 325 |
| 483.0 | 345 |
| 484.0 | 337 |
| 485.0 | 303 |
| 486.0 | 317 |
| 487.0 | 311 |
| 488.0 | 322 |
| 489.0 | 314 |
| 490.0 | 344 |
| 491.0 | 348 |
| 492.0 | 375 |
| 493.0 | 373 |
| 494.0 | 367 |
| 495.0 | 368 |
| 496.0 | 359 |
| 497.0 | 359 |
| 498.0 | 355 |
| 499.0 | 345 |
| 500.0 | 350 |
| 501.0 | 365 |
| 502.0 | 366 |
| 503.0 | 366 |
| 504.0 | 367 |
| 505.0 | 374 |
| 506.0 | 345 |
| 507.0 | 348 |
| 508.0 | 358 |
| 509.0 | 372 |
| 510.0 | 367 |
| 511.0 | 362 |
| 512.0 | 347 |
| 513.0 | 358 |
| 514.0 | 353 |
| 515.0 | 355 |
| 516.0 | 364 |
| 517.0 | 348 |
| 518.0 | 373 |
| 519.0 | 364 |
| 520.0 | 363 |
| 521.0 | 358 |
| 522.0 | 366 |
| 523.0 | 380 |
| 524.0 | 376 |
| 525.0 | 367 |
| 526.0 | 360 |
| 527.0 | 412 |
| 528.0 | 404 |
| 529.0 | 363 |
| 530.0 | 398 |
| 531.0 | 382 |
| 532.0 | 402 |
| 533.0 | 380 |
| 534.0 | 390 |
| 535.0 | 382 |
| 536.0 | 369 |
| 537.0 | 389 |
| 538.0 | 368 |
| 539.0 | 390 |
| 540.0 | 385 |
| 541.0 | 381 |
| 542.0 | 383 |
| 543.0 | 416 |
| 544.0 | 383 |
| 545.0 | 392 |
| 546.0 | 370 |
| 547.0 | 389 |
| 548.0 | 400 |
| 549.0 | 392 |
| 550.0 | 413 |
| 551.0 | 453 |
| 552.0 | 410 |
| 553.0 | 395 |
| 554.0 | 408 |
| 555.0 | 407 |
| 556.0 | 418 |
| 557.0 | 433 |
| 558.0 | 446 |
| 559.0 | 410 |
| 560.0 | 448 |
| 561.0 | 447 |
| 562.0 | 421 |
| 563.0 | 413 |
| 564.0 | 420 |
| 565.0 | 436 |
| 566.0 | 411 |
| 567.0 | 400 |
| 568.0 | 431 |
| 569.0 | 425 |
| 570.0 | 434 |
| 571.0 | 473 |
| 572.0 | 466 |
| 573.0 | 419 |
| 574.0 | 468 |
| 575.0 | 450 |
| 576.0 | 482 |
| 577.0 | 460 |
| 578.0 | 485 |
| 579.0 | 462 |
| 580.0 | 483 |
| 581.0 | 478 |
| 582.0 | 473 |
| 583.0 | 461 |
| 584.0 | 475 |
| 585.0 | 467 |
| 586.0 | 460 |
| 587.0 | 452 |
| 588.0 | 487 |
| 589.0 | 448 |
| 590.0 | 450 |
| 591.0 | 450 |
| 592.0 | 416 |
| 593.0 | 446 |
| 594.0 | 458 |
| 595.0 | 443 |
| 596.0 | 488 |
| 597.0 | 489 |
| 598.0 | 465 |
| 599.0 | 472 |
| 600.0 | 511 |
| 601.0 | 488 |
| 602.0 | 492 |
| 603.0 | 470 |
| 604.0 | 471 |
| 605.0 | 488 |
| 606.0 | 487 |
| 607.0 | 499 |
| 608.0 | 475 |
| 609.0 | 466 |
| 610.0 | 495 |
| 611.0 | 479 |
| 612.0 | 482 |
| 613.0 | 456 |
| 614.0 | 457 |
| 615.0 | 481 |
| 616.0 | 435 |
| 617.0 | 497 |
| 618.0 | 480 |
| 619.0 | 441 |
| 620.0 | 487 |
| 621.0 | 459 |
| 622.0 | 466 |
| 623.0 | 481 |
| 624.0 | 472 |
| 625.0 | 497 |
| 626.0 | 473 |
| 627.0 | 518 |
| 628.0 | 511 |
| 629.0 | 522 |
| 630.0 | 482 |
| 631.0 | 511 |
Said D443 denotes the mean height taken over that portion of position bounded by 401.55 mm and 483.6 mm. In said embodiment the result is 374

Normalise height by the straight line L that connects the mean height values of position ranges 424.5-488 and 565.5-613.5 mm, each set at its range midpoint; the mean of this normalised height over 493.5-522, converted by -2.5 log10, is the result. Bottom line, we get 0.121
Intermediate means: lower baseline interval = 364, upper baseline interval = 464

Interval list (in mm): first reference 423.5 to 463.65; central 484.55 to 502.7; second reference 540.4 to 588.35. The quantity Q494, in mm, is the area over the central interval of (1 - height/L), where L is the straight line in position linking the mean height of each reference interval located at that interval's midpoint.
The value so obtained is 2.4 mm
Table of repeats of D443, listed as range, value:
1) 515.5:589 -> 414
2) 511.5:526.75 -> 363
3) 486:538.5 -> 364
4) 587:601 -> 464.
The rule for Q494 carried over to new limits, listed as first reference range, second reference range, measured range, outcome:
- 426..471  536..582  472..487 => 2.4 mm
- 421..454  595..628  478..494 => 2.9 mm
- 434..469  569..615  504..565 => 6.0 mm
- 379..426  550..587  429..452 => 2.4 mm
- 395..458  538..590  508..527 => 2.4 mm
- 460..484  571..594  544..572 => 1.2 mm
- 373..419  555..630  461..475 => 2.2 mm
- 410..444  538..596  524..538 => 1.2 mm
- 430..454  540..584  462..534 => 7.5 mm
